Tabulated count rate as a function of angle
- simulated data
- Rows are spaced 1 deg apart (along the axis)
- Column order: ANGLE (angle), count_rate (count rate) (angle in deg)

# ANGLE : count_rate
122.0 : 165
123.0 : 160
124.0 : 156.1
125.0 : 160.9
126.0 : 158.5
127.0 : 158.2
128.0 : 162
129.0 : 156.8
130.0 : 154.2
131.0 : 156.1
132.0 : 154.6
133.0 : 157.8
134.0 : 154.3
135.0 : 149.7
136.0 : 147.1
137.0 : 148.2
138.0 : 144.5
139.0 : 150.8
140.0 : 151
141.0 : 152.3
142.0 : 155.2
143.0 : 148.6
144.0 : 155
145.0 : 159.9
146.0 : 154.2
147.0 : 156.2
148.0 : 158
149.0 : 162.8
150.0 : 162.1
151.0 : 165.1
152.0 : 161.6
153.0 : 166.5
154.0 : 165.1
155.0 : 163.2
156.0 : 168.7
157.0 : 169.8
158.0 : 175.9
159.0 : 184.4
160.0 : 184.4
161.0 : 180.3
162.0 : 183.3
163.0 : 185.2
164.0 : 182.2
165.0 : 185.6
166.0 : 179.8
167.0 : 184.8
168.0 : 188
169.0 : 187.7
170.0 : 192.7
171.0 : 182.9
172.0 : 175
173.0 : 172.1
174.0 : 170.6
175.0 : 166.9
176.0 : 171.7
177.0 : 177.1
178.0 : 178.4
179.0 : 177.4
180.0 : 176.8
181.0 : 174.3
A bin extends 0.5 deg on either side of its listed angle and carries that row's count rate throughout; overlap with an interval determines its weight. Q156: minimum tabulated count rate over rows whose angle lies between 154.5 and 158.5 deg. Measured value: 163.2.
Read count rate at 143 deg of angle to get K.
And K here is 148.6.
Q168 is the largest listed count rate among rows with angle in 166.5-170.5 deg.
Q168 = 192.7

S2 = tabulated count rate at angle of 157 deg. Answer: 169.8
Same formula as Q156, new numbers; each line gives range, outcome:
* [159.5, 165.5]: 180.3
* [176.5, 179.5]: 177.1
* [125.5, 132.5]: 154.2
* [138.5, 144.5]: 148.6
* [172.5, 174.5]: 170.6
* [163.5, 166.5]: 179.8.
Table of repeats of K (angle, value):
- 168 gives 188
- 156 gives 168.7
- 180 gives 176.8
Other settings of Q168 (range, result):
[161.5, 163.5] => 185.2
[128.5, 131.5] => 156.8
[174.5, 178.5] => 178.4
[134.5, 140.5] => 151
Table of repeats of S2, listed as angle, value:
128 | 162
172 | 175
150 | 162.1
